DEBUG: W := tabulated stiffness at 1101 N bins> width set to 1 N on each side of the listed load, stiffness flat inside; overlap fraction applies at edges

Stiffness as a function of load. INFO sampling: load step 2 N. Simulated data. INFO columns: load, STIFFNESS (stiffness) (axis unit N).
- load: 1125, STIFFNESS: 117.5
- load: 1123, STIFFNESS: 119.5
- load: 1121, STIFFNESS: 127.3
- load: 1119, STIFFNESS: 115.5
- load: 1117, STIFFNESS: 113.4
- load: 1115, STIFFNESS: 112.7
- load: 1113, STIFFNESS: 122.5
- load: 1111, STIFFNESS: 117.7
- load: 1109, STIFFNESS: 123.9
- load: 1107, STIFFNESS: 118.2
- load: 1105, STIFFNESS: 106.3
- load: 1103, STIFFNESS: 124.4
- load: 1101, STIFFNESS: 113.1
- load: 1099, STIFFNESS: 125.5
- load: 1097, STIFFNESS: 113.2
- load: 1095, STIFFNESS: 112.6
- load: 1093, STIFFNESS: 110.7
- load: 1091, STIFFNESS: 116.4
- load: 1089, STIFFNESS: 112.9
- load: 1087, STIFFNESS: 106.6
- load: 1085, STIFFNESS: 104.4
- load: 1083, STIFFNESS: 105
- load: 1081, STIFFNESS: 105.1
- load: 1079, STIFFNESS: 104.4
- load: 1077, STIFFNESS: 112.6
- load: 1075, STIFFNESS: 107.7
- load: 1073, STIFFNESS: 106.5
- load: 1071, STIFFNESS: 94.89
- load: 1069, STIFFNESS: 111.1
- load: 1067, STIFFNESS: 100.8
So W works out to 113.1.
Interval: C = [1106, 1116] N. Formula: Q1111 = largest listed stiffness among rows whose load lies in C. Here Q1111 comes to 123.9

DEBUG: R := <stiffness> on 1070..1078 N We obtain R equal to 105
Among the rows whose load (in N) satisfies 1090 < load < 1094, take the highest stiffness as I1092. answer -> 116.4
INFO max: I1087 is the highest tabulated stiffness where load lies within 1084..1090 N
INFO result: 112.9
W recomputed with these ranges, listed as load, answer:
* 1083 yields 105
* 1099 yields 125.5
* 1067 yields 100.8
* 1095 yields 112.6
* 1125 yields 117.5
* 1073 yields 106.5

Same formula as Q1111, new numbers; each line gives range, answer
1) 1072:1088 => 112.6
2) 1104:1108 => 118.2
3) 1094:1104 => 125.5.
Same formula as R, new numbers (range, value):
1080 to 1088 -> 105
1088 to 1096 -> 113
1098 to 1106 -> 117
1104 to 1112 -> 117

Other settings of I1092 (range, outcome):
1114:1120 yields 115.5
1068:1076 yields 111.1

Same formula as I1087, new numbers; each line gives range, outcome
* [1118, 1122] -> 127.3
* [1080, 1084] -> 105.1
